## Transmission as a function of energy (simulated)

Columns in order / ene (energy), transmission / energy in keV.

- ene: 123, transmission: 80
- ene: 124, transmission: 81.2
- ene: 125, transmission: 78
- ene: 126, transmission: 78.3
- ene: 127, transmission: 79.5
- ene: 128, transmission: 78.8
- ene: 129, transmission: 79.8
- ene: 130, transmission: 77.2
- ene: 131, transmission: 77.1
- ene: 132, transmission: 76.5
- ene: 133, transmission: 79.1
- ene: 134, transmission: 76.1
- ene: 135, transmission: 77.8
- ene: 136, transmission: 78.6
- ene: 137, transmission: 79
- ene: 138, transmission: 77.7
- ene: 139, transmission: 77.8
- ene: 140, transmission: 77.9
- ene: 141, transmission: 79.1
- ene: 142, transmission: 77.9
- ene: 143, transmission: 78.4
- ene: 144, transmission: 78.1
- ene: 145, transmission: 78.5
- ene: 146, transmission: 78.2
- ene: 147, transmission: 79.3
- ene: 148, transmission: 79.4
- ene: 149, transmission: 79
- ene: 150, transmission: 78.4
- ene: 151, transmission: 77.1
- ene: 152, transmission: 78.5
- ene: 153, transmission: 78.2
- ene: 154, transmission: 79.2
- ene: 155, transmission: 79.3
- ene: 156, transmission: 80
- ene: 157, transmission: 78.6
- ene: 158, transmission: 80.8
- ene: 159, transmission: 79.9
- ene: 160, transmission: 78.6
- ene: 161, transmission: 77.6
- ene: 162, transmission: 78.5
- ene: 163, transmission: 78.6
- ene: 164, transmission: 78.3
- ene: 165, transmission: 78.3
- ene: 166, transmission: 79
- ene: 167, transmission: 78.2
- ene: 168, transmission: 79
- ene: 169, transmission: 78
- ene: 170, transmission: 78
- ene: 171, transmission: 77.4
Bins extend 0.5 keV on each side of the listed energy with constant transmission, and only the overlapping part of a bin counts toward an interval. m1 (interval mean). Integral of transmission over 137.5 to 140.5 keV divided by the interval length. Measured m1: 77.8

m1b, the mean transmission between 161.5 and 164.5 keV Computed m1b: 78.5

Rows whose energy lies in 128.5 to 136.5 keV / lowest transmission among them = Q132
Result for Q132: 76.1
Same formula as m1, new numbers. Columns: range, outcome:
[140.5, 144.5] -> 78.4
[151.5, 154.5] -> 78.6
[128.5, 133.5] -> 77.9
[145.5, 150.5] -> 78.9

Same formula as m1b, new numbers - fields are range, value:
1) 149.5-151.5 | 77.8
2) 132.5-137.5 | 78.1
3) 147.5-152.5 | 78.5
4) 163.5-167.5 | 78.5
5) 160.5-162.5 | 78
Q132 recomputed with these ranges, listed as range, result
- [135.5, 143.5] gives 77.7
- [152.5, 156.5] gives 78.2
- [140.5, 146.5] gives 77.9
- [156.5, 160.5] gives 78.6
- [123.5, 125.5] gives 78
